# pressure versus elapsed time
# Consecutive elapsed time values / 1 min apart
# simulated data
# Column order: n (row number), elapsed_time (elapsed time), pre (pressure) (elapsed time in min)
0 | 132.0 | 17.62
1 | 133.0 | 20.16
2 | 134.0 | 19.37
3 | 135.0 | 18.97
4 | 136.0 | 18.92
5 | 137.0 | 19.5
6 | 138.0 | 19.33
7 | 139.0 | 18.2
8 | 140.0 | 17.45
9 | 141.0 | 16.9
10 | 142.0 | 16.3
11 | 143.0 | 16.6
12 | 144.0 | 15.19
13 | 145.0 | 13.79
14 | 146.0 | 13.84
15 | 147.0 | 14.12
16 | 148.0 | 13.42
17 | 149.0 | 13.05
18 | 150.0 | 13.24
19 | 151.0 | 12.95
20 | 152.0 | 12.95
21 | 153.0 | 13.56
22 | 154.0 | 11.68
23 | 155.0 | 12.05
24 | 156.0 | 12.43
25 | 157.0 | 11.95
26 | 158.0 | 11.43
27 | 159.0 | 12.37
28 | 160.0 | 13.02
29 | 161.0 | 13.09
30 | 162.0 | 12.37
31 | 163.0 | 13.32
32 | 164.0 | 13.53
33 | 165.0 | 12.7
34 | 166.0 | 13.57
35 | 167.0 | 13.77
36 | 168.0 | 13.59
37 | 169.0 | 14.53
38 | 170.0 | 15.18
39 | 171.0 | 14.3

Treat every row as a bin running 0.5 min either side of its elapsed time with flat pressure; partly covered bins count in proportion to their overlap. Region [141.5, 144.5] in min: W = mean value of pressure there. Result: 16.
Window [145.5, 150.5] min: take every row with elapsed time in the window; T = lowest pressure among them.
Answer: 13.05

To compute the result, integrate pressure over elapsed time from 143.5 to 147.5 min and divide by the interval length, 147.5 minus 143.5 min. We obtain 14.2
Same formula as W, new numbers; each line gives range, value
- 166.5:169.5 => 14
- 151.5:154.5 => 12.7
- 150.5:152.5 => 12.9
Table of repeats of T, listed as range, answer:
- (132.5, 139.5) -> 18.2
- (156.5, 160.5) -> 11.43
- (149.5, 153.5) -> 12.95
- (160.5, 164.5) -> 12.37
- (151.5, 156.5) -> 11.68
